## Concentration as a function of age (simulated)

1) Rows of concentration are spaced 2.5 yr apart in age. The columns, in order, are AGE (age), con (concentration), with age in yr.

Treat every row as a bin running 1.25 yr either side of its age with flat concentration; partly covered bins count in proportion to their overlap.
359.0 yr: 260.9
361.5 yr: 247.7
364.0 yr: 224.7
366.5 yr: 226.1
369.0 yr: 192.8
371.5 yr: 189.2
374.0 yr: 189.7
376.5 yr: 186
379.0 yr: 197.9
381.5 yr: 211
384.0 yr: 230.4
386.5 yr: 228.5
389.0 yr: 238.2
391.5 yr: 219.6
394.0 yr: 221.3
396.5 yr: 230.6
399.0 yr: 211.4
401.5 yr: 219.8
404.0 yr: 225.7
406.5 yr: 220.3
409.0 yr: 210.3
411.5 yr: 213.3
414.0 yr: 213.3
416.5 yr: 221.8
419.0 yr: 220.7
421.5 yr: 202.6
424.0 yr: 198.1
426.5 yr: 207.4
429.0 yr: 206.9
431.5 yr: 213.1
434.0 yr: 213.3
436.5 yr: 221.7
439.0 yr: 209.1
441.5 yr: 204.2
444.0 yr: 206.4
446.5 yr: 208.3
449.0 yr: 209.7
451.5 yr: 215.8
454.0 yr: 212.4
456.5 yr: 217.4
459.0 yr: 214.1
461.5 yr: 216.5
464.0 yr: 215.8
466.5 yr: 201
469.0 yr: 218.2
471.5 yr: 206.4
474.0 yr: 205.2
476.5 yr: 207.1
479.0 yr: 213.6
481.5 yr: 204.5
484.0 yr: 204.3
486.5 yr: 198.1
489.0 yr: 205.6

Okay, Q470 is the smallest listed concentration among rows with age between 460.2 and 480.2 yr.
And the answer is 201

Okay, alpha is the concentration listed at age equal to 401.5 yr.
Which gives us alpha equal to 219.8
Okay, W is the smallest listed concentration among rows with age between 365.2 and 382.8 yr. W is 186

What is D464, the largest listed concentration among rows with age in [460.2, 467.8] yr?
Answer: 216.5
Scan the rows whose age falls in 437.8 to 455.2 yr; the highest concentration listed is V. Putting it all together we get 215.8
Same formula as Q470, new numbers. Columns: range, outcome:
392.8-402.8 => 211.4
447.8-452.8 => 209.7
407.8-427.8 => 198.1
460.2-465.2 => 215.8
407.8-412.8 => 210.3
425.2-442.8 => 204.2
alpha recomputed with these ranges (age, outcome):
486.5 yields 198.1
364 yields 224.7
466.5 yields 201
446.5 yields 208.3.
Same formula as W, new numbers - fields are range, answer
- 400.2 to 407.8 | 219.8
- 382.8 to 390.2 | 228.5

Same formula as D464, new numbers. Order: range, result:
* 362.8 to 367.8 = 226.1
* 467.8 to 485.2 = 218.2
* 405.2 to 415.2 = 220.3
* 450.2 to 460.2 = 217.4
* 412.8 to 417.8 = 221.8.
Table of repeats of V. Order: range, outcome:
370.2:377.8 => 189.7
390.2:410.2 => 230.6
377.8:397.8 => 238.2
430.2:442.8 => 221.7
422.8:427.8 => 207.4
